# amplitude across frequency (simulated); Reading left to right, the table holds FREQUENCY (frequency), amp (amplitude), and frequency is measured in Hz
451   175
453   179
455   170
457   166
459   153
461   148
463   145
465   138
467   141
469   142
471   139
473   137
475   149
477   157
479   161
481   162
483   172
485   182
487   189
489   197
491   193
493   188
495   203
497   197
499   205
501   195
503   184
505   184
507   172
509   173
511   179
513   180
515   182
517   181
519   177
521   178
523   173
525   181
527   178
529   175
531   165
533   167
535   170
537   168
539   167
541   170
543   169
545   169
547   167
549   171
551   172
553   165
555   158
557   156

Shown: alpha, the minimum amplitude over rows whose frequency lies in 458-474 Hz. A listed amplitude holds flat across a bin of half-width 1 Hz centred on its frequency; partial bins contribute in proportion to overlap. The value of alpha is 137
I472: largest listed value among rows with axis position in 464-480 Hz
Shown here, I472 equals 161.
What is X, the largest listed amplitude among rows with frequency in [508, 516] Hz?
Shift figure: 182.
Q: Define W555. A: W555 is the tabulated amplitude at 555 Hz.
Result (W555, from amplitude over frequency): 158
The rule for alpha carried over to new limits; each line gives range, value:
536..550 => 167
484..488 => 182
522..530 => 173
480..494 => 162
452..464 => 145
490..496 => 188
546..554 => 165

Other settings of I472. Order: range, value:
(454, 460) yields 170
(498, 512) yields 205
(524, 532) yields 181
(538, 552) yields 172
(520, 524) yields 178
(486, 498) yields 203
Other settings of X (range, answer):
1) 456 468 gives 166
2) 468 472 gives 142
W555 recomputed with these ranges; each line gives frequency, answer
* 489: 197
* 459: 153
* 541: 170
